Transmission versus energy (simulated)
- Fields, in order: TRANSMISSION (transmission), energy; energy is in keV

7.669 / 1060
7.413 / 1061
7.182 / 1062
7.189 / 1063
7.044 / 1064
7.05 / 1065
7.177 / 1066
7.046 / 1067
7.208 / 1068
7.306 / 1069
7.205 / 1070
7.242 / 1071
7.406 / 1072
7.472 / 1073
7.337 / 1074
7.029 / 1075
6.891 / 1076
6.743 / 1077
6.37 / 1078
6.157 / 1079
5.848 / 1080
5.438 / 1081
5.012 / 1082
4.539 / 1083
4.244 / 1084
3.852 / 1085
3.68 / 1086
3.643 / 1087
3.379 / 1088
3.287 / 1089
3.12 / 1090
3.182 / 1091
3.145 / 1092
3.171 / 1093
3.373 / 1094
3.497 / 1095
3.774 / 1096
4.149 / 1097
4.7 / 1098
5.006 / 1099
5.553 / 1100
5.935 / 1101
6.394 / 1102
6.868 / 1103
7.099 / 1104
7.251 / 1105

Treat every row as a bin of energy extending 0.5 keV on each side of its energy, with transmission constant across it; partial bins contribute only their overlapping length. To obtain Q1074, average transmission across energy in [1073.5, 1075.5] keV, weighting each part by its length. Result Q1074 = 7.18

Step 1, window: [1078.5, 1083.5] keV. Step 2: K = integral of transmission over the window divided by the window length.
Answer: 5.4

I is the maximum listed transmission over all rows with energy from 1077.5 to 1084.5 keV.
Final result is 6.37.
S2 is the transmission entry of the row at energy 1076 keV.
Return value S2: 6.891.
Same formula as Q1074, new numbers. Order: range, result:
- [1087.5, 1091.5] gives 3.24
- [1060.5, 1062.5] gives 7.3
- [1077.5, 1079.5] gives 6.26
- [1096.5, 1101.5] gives 5.07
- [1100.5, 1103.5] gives 6.4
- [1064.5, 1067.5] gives 7.09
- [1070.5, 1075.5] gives 7.3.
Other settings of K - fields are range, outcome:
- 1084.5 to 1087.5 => 3.73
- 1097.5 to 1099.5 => 4.85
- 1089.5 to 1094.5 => 3.2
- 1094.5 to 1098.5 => 4.03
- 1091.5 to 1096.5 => 3.39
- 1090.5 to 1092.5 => 3.16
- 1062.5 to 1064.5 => 7.12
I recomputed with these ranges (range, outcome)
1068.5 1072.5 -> 7.406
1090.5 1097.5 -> 4.149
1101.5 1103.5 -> 6.868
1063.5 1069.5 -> 7.306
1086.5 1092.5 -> 3.643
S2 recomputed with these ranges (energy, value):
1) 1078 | 6.37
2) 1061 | 7.413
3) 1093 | 3.171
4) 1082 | 5.012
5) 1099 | 5.006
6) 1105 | 7.251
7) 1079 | 6.157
